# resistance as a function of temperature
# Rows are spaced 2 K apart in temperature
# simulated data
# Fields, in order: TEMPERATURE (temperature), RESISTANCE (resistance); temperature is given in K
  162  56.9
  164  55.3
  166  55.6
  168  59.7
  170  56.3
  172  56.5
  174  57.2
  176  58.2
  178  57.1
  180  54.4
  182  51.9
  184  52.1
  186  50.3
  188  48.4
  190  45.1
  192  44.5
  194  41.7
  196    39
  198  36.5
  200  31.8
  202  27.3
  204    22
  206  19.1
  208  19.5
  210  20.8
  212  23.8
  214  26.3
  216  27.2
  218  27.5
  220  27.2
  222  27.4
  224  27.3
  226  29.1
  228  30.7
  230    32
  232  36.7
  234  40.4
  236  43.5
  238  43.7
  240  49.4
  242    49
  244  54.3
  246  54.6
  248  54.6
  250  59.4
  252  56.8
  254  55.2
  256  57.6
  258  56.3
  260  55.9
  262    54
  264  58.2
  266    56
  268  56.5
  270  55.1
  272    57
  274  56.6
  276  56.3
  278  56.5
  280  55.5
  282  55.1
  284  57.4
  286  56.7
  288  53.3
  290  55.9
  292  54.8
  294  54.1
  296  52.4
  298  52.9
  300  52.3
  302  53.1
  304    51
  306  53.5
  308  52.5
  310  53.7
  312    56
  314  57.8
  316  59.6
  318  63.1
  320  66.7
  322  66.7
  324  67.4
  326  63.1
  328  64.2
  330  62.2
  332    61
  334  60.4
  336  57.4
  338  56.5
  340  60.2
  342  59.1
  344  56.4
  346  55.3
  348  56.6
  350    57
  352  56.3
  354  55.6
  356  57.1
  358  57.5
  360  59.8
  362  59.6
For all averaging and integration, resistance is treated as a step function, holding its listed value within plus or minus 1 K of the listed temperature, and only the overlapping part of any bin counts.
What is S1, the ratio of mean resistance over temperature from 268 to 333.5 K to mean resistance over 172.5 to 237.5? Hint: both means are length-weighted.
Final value 1.55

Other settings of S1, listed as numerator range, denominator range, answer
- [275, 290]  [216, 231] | 1.95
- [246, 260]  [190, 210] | 1.80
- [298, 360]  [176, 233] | 1.65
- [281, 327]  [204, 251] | 1.60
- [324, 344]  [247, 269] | 1.07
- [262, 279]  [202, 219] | 2.40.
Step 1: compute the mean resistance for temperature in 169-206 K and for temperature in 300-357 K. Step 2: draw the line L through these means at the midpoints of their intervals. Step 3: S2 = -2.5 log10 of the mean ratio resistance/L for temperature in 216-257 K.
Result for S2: 0.18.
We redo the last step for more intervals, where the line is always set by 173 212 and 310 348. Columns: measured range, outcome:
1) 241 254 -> -0.13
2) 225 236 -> 0.31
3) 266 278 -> -0.08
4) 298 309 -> 0.08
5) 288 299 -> 0.03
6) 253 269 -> -0.12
